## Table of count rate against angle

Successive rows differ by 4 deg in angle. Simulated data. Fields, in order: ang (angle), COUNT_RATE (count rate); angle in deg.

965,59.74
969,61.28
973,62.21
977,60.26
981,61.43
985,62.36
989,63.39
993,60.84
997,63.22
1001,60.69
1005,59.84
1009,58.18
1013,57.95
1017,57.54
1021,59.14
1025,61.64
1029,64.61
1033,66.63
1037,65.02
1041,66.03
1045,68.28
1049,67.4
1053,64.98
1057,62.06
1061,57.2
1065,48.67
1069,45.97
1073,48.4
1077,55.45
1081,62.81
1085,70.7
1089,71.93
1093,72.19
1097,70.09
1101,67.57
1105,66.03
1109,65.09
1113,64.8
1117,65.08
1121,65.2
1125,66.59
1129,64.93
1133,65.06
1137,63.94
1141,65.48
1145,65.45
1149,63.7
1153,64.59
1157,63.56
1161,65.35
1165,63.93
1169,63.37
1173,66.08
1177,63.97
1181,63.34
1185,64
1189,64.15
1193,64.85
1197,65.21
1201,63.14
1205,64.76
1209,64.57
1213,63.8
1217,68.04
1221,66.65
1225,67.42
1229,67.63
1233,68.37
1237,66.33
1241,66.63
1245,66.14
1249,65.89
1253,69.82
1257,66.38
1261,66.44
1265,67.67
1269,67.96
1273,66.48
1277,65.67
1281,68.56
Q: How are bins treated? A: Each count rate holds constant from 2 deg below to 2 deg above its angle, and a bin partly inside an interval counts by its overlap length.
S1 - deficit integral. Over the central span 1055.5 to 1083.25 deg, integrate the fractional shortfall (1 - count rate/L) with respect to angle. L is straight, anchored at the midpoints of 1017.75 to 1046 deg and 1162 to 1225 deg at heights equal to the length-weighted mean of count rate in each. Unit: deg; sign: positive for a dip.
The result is 4.25 deg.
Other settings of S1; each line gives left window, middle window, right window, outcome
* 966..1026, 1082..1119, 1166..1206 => -3.19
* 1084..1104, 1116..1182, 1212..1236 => 4.04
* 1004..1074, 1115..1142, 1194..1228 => -0.96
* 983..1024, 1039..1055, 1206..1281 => -1.34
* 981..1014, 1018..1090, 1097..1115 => 2.73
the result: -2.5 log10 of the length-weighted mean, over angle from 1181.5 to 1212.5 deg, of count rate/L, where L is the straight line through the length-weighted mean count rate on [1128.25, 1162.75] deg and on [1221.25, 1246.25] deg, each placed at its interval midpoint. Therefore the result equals 0.03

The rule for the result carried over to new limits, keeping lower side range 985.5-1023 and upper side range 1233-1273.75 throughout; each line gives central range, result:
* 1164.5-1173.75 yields 0.007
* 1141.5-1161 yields -0.005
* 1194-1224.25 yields 0.010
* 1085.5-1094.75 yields -0.150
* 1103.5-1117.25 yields -0.036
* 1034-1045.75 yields -0.087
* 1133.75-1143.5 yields -0.015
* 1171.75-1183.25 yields 0.010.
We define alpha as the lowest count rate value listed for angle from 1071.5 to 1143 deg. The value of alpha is 48.4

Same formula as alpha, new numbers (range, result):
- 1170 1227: 63.14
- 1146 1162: 63.56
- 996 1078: 45.97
